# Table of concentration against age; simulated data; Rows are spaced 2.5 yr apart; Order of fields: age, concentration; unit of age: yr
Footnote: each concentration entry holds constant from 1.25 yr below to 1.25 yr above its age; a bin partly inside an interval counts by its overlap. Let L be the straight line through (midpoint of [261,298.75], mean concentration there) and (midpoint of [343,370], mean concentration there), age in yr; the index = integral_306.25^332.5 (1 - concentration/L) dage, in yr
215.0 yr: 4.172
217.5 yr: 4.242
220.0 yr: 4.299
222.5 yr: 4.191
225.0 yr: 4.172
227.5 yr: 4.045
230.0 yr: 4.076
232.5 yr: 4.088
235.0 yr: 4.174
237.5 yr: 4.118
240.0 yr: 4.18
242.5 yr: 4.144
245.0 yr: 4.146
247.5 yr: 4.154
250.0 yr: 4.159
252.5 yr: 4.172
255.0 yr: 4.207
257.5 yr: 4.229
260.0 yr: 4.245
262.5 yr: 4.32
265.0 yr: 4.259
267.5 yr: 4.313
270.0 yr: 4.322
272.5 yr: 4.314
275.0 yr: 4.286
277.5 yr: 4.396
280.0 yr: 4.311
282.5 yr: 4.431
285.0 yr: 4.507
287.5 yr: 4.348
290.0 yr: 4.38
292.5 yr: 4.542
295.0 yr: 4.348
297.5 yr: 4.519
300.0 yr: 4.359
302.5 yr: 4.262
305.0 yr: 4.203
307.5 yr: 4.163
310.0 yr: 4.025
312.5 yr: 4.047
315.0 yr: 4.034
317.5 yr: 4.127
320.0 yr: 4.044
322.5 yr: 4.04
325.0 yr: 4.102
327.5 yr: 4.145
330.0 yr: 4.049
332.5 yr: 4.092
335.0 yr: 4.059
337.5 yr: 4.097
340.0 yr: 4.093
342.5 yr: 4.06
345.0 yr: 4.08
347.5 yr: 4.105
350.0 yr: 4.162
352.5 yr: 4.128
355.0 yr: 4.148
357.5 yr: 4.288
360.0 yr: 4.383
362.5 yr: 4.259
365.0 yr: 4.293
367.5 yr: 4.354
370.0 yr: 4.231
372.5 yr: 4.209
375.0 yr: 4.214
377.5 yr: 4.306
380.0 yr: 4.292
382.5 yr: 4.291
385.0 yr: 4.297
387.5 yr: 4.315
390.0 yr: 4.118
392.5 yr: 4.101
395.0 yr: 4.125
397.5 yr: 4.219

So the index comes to 1.3 yr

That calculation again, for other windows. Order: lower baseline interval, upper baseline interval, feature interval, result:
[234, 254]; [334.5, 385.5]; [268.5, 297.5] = -1.5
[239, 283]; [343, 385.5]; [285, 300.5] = -0.7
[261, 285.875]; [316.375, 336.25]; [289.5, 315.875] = -0.4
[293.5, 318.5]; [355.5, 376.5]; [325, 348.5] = 0.9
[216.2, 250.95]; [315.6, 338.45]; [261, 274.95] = -0.6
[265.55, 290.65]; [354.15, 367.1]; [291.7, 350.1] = 2.2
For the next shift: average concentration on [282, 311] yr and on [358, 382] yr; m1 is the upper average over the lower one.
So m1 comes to 1.0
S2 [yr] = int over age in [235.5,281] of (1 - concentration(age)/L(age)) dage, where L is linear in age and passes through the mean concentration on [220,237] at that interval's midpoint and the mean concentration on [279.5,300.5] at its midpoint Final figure 0.41 yr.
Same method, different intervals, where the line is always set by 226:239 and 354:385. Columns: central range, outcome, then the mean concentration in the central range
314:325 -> 0.4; 4.07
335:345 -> 0.4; 4.08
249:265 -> -0.4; 4.23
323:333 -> 0.3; 4.09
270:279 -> -0.4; 4.33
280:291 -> -0.6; 4.41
